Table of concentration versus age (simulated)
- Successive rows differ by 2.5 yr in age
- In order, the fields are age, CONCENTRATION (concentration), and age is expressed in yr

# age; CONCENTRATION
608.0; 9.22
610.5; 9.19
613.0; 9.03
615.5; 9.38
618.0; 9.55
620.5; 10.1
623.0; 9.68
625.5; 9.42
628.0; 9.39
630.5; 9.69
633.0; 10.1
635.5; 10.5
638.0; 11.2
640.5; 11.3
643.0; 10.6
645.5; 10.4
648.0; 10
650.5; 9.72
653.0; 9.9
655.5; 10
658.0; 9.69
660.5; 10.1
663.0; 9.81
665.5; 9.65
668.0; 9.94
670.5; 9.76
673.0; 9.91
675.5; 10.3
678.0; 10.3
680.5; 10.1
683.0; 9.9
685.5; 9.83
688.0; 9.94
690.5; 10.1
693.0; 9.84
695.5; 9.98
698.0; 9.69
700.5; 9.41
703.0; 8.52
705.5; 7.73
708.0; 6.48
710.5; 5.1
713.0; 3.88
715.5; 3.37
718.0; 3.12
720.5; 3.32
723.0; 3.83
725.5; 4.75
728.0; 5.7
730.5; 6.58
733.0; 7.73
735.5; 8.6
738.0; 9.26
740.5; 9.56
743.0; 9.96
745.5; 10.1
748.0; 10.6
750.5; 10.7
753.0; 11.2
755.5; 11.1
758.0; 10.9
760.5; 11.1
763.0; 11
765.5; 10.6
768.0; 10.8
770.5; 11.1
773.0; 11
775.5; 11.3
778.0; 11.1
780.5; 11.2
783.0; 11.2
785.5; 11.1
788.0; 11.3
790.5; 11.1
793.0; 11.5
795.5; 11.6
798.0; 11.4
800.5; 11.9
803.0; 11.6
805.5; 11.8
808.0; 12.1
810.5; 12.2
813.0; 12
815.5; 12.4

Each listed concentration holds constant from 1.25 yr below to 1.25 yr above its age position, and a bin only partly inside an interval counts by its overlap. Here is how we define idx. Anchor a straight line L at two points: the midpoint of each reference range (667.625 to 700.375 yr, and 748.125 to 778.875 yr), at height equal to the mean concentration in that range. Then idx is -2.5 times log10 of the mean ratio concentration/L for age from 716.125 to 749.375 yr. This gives 0.44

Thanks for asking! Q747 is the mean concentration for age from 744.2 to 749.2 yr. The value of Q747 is 10.3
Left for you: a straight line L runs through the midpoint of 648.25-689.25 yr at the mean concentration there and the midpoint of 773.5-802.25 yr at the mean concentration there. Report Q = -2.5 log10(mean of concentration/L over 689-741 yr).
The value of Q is 0.44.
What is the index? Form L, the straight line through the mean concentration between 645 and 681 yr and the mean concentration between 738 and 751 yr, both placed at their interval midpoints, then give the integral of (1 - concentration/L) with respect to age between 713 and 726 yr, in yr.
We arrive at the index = 8.3 yr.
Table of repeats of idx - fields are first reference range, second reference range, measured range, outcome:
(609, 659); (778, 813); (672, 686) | 0.03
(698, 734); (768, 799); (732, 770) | -0.19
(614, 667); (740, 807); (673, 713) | 0.16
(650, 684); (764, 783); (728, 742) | 0.29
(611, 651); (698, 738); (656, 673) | -0.16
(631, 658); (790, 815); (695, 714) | 0.39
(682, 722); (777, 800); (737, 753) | -0.08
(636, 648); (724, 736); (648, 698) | -0.08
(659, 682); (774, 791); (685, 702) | 0.05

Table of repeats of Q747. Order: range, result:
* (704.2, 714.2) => 5.82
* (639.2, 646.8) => 10.8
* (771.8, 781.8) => 11.2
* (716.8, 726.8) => 3.77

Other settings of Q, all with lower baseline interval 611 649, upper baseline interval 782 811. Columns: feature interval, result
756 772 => 0.032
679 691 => 0.058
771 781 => 0.021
